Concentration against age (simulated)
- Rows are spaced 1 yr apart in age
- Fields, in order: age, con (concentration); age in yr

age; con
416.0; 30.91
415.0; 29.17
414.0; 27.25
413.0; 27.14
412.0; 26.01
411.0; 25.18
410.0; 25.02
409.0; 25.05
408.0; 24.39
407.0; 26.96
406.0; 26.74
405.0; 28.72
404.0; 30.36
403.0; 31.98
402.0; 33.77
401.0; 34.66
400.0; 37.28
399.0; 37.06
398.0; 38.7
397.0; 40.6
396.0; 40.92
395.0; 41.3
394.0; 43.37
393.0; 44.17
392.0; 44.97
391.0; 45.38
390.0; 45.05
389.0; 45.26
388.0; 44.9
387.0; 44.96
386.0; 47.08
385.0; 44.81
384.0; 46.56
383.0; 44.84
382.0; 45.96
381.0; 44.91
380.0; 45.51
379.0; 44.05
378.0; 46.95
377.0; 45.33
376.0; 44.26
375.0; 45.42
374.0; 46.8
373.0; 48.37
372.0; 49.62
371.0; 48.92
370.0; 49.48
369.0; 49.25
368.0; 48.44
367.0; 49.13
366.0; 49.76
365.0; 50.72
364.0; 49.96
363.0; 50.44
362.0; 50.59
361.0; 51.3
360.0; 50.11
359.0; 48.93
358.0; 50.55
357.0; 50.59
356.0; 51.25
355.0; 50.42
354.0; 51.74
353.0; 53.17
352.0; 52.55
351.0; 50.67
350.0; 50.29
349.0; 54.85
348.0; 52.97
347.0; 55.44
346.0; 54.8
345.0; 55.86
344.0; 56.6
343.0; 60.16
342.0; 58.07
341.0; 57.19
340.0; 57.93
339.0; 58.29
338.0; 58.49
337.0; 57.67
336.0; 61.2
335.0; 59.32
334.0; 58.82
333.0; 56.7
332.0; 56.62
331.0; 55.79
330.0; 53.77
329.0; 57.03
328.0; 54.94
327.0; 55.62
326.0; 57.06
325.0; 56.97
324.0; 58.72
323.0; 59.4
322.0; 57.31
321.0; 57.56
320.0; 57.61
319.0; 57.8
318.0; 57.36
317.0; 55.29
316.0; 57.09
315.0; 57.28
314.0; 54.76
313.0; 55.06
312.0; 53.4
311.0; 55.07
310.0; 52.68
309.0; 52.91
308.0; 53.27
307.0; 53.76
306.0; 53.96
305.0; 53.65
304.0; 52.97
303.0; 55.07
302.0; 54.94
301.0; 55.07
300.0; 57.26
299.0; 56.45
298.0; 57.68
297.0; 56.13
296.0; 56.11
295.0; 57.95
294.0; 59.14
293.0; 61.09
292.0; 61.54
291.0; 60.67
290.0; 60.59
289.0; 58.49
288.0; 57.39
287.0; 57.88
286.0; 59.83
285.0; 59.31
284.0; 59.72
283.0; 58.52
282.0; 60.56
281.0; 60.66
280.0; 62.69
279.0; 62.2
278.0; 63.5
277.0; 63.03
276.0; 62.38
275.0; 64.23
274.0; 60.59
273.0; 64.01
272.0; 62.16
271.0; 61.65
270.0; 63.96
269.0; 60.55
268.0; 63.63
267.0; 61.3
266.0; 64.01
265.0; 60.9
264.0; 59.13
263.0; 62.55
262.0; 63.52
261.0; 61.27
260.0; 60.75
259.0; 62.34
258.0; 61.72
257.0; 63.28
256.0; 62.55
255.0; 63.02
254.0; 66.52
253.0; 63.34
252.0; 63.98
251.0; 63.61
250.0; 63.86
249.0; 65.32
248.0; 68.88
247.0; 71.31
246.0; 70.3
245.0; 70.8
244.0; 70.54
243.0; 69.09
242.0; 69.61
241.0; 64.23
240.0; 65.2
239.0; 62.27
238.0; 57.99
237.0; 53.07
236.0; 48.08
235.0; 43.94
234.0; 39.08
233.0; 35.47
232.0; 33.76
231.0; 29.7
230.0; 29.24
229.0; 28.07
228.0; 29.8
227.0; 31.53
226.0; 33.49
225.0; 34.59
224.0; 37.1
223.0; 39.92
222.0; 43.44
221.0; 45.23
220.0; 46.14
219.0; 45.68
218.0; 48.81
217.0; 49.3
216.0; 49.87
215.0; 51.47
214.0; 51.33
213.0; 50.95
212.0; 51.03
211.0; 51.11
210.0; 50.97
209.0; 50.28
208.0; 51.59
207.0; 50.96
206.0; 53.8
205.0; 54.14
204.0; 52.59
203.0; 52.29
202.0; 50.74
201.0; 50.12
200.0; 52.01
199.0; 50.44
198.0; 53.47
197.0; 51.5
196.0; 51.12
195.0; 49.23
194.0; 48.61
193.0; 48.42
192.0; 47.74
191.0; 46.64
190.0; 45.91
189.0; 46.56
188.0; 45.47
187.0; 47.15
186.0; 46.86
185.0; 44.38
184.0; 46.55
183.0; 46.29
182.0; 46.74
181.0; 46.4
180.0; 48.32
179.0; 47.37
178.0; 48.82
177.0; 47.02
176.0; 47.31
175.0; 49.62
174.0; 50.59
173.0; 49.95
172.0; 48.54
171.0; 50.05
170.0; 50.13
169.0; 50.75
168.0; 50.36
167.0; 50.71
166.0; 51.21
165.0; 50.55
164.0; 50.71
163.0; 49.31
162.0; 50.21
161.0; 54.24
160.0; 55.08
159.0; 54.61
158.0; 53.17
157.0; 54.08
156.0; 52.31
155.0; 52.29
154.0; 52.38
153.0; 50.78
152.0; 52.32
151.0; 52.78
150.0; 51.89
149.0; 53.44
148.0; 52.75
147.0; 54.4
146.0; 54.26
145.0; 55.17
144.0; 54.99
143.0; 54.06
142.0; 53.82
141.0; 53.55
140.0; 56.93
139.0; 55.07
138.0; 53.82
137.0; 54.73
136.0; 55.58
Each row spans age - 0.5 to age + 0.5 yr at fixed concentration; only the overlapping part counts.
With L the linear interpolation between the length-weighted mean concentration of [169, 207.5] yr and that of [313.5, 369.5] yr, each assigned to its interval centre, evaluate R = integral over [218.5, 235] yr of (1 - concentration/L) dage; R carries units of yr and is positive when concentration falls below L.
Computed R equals 4.5 yr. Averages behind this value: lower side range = 49.1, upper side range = 54.7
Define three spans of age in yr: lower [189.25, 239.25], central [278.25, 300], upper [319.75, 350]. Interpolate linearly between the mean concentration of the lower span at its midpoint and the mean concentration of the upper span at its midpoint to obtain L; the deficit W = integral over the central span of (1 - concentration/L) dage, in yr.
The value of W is -2.6 yr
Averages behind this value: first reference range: 46.2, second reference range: 57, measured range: 59.3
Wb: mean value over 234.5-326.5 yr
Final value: 60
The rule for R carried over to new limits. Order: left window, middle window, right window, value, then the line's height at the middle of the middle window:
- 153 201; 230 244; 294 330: 0.2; 52.4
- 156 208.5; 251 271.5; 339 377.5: -4.8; 50.6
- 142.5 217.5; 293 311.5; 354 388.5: -2.4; 48.9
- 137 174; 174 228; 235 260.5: 9.6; 58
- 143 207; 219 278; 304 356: -3.1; 53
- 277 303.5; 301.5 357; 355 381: -2.0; 53.8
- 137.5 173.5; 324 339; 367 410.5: -4.5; 44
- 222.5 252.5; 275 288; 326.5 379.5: -2.2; 51.9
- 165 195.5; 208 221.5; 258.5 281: 1.0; 53.6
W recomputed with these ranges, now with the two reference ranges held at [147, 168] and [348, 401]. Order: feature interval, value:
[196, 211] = -0.2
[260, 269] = -2.2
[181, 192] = 1.1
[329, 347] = -3.6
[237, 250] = -4.2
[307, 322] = -2.2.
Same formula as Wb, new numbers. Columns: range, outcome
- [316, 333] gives 56.8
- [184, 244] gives 47.9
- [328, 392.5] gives 51.1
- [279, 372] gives 55.5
